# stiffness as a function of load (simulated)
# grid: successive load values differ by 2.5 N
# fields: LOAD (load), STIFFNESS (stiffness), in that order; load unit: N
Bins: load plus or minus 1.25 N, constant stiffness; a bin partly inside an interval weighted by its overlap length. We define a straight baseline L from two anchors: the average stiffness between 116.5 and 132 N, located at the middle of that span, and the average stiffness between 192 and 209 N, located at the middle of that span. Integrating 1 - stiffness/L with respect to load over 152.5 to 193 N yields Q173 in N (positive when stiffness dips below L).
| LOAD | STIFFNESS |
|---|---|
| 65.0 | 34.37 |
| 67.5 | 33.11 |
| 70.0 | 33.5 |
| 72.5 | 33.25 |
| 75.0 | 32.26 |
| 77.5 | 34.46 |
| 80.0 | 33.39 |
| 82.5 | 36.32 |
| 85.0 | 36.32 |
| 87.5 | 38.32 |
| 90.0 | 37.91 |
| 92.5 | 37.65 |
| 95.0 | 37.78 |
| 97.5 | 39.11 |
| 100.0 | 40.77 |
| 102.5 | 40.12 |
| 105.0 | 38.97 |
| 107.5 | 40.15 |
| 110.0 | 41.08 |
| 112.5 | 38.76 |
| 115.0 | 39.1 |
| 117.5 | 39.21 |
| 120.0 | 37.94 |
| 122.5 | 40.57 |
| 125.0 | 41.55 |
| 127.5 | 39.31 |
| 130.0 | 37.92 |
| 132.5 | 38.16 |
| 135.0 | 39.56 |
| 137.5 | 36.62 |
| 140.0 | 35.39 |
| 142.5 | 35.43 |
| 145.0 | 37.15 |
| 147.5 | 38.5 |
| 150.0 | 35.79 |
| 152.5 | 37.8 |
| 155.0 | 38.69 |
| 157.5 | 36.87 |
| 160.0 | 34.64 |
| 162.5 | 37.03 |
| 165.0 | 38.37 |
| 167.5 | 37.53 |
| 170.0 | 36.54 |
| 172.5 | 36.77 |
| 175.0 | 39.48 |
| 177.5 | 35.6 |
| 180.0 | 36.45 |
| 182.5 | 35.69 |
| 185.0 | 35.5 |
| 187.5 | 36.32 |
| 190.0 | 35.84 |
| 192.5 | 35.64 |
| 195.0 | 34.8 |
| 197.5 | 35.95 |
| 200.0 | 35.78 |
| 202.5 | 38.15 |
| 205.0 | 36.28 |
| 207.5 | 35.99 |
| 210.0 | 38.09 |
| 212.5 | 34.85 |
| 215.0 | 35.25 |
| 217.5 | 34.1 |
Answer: 0.6 N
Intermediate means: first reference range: 39.4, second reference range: 36.1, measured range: 36.7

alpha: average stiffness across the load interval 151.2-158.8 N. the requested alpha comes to 37.8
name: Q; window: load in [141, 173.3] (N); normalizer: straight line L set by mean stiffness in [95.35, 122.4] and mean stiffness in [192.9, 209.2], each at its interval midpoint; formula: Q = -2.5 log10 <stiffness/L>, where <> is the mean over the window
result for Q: 0.02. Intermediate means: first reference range 39.5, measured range 37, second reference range 36.2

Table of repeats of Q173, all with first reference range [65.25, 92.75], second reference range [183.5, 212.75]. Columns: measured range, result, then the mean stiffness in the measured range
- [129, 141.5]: -0.68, 37.5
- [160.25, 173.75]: -0.46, 37.1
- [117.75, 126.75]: -1.13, 39.9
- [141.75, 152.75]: -0.39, 36.9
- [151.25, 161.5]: -0.36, 37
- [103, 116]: -1.60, 39.7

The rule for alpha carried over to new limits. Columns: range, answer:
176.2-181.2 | 36.1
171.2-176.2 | 38.1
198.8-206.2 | 36.7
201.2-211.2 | 37.1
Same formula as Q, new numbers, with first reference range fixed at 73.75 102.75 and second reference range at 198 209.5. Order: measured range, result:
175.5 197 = 0.02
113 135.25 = -0.07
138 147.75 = 0.01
